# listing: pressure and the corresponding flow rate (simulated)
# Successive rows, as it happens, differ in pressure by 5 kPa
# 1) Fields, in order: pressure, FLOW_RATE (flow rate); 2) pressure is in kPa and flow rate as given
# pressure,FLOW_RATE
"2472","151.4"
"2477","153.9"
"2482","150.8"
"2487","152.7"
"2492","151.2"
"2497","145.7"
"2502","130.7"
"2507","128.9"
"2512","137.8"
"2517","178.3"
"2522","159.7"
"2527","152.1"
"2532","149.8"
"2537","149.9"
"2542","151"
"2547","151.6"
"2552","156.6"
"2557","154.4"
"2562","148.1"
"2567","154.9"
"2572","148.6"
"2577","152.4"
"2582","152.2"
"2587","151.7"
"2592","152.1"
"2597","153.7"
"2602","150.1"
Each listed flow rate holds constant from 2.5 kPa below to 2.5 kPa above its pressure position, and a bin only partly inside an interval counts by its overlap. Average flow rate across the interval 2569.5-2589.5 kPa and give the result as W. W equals 151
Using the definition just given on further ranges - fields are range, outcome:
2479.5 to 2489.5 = 152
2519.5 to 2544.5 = 152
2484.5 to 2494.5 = 152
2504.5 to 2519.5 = 148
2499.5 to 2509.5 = 130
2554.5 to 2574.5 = 152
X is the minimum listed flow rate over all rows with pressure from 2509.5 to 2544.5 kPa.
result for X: 137.8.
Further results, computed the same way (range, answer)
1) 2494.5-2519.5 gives 128.9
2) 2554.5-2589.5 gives 148.1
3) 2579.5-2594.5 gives 151.7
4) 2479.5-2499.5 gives 145.7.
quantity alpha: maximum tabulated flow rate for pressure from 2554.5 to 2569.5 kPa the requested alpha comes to 154.9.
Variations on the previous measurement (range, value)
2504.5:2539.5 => 178.3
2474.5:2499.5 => 153.9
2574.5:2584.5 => 152.4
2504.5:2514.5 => 137.8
